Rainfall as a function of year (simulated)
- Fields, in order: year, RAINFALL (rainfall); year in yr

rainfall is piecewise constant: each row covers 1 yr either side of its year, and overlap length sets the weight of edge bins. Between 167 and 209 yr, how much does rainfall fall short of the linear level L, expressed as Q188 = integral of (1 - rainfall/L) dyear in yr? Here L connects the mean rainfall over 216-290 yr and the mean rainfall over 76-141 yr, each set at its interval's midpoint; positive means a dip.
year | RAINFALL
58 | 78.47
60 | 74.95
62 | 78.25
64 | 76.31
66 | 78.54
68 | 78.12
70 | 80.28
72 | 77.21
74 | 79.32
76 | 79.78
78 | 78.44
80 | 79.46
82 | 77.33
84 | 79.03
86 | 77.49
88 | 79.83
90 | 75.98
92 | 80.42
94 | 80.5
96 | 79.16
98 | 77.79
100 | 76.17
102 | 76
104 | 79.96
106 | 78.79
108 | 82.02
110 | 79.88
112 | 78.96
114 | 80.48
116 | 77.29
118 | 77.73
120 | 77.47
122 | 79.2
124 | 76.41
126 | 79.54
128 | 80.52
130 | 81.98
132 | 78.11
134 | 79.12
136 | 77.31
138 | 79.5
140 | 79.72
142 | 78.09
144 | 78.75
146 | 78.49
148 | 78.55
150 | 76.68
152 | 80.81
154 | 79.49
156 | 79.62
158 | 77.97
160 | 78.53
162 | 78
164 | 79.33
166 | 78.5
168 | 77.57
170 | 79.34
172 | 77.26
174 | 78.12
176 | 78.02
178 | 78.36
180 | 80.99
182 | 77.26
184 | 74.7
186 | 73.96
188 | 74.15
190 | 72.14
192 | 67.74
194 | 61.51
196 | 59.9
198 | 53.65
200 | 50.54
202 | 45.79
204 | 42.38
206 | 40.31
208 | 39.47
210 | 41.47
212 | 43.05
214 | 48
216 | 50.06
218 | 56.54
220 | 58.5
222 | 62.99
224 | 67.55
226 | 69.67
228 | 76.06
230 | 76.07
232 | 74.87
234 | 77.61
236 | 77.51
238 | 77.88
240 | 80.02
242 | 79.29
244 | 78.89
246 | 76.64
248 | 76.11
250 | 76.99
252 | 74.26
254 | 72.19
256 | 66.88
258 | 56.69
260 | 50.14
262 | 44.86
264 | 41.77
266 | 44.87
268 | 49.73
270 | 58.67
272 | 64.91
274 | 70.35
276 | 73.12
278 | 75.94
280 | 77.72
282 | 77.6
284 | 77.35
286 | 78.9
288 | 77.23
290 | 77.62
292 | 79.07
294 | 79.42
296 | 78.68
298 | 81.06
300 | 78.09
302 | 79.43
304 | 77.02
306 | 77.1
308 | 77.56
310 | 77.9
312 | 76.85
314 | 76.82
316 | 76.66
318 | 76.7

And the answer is 4.3 yr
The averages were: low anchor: 78.8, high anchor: 68.7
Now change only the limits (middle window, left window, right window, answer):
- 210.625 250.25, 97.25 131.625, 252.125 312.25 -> 2.06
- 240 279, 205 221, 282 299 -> 0.03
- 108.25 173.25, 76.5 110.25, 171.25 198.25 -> -2.88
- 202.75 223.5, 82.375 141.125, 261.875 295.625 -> 6.79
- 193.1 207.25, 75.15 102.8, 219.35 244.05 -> 4.62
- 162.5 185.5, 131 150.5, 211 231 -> -2.22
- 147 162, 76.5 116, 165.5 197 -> -0.61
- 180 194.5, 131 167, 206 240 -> -0.50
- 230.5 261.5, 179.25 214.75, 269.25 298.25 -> -2.36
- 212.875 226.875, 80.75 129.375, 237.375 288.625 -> 2.42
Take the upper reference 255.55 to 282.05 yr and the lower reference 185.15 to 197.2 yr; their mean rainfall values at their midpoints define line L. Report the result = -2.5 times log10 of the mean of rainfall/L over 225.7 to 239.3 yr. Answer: -0.19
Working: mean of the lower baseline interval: 67.9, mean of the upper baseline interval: 60.2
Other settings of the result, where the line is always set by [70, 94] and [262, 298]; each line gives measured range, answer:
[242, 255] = -0.080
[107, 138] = -0.032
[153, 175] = -0.053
